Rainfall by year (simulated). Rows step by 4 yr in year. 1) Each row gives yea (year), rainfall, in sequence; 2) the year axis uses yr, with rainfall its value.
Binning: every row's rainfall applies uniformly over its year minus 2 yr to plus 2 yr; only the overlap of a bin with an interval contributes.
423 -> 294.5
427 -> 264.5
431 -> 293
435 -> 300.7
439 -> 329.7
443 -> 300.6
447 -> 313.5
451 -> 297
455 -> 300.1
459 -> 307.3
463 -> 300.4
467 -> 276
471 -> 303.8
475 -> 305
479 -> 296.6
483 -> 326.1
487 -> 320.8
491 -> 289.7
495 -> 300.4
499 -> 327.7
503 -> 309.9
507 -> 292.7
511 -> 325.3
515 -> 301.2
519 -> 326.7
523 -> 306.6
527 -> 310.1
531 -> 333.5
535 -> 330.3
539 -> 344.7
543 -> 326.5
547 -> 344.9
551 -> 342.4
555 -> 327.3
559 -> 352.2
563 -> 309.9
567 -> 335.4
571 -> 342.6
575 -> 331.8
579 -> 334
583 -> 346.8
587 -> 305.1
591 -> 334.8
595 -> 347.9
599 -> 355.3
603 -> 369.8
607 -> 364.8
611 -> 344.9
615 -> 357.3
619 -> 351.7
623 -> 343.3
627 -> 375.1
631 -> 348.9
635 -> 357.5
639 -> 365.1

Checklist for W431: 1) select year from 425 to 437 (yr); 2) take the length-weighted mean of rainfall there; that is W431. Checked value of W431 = 286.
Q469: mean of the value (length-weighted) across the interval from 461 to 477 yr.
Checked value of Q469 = 296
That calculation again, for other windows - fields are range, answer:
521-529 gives 308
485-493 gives 305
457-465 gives 304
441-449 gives 307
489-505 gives 307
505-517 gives 306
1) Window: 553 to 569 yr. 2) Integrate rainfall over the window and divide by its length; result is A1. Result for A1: 331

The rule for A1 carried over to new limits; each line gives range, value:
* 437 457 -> 308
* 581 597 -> 334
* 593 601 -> 352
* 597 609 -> 363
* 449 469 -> 296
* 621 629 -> 359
